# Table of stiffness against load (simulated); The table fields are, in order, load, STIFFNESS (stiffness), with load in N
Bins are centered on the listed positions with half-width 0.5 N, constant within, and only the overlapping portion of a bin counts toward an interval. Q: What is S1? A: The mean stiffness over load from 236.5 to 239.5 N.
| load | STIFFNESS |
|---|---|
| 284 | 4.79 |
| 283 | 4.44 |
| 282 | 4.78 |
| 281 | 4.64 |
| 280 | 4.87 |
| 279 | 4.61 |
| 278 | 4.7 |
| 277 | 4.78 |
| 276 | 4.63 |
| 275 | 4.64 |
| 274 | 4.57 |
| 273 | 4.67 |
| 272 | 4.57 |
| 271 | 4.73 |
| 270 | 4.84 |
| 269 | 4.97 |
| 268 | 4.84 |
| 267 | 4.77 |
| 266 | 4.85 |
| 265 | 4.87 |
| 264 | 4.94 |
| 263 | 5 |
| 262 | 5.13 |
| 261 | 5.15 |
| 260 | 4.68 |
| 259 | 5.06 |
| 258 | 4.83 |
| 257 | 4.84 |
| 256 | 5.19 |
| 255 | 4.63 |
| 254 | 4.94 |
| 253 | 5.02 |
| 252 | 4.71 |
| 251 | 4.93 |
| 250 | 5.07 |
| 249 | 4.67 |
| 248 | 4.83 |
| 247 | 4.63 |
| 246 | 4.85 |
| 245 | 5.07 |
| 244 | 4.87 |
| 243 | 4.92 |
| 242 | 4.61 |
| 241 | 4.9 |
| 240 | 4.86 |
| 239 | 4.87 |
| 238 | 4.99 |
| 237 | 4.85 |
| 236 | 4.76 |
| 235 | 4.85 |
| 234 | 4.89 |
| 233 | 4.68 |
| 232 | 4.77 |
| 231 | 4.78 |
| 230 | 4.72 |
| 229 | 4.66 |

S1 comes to 4.9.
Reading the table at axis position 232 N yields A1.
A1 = 4.77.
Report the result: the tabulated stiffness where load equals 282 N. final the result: 4.78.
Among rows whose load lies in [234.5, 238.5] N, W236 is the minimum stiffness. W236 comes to 4.76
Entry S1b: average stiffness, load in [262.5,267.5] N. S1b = 4.89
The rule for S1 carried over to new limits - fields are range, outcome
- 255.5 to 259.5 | 4.98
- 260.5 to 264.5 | 5.06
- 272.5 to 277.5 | 4.66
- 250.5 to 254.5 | 4.9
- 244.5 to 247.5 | 4.85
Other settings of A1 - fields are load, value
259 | 5.06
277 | 4.78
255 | 4.63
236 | 4.76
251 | 4.93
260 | 4.68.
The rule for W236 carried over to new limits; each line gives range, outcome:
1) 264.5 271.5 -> 4.73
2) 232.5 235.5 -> 4.68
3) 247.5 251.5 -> 4.67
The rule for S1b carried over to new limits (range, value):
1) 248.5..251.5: 4.89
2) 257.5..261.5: 4.93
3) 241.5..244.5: 4.8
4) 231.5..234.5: 4.78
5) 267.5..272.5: 4.79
